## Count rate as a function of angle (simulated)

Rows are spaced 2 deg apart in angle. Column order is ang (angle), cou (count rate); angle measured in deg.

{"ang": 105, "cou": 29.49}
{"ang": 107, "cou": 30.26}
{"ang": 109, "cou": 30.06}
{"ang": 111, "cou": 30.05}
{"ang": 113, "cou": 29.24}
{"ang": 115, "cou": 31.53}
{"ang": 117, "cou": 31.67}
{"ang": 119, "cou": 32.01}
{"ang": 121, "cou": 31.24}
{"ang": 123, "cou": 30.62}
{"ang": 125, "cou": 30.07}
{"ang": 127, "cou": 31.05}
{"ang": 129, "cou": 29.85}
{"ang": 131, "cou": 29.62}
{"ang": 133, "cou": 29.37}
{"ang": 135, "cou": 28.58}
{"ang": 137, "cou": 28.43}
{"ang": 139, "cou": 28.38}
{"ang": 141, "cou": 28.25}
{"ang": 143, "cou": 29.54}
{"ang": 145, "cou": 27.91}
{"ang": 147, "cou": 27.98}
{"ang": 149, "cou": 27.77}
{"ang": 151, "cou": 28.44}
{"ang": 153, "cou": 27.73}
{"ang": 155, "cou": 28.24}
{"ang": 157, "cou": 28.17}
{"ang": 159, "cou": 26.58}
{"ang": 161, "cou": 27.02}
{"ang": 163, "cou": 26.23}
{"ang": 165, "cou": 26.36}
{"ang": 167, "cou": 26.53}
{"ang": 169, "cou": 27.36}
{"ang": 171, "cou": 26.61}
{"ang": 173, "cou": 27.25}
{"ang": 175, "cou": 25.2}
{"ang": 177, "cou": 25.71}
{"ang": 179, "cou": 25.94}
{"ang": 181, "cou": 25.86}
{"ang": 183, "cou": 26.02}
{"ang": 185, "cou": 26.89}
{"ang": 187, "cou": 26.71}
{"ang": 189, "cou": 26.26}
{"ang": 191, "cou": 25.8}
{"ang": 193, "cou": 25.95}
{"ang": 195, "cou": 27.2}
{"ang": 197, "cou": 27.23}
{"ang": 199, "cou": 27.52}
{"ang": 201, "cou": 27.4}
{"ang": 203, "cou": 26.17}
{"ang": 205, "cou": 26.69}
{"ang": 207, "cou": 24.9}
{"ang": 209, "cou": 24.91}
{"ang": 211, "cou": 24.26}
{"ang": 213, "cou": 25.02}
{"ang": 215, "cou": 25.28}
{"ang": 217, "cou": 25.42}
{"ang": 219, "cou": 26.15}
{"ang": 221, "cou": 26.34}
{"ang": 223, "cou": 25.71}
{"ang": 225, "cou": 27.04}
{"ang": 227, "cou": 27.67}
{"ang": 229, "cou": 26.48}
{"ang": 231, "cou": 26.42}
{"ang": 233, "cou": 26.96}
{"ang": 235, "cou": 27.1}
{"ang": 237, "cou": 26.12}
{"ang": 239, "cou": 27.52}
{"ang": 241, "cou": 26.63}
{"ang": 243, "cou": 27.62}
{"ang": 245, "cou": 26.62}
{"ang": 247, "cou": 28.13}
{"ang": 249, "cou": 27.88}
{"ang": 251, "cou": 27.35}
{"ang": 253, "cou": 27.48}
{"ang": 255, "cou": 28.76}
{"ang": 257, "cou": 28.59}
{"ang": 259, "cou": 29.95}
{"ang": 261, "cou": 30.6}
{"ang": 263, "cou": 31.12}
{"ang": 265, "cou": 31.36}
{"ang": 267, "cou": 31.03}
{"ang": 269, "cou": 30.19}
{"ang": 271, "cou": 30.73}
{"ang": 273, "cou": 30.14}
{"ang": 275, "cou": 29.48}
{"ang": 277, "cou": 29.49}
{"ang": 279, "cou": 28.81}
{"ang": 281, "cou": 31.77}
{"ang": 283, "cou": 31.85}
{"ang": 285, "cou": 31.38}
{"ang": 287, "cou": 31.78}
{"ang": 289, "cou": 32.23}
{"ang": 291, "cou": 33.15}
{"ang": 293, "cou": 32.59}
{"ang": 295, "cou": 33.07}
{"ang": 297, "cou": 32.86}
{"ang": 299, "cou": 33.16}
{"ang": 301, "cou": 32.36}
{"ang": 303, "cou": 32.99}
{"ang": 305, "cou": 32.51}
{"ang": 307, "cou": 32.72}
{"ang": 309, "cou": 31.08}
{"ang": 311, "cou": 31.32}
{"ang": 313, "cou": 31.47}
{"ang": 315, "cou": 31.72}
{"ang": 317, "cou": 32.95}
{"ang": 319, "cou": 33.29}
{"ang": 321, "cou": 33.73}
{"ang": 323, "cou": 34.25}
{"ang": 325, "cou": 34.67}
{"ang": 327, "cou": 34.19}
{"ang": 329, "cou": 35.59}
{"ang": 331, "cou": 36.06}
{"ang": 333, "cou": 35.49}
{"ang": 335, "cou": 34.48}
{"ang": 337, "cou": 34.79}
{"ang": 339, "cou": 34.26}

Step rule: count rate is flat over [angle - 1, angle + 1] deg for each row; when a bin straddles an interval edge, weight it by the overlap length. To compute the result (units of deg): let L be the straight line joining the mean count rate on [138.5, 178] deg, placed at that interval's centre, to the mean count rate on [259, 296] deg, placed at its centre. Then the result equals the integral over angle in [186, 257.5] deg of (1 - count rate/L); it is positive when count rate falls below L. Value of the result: 6.6 deg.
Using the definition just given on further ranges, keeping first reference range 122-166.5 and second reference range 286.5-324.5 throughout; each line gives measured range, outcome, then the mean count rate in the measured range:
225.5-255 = 3.57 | 27.2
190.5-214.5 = 3.10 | 26.1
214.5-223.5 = 1.35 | 25.8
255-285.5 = 1.30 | 30.4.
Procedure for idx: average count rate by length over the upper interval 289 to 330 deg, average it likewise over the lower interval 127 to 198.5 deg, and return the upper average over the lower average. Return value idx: 1.20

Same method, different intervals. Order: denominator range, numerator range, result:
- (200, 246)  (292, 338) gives 1.27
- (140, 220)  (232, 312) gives 1.13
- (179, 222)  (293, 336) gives 1.28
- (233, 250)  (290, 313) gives 1.19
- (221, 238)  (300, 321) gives 1.21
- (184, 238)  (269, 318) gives 1.21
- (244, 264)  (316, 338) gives 1.20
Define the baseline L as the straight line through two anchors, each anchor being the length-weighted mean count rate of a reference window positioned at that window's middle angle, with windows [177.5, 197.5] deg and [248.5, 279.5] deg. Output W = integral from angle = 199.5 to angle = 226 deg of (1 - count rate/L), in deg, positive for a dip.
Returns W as 1.5 deg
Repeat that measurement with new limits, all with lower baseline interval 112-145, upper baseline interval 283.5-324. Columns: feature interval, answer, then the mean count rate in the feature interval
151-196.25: 5.79 deg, 26.7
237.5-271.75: 3.16 deg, 28.9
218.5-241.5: 3.46 deg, 26.7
